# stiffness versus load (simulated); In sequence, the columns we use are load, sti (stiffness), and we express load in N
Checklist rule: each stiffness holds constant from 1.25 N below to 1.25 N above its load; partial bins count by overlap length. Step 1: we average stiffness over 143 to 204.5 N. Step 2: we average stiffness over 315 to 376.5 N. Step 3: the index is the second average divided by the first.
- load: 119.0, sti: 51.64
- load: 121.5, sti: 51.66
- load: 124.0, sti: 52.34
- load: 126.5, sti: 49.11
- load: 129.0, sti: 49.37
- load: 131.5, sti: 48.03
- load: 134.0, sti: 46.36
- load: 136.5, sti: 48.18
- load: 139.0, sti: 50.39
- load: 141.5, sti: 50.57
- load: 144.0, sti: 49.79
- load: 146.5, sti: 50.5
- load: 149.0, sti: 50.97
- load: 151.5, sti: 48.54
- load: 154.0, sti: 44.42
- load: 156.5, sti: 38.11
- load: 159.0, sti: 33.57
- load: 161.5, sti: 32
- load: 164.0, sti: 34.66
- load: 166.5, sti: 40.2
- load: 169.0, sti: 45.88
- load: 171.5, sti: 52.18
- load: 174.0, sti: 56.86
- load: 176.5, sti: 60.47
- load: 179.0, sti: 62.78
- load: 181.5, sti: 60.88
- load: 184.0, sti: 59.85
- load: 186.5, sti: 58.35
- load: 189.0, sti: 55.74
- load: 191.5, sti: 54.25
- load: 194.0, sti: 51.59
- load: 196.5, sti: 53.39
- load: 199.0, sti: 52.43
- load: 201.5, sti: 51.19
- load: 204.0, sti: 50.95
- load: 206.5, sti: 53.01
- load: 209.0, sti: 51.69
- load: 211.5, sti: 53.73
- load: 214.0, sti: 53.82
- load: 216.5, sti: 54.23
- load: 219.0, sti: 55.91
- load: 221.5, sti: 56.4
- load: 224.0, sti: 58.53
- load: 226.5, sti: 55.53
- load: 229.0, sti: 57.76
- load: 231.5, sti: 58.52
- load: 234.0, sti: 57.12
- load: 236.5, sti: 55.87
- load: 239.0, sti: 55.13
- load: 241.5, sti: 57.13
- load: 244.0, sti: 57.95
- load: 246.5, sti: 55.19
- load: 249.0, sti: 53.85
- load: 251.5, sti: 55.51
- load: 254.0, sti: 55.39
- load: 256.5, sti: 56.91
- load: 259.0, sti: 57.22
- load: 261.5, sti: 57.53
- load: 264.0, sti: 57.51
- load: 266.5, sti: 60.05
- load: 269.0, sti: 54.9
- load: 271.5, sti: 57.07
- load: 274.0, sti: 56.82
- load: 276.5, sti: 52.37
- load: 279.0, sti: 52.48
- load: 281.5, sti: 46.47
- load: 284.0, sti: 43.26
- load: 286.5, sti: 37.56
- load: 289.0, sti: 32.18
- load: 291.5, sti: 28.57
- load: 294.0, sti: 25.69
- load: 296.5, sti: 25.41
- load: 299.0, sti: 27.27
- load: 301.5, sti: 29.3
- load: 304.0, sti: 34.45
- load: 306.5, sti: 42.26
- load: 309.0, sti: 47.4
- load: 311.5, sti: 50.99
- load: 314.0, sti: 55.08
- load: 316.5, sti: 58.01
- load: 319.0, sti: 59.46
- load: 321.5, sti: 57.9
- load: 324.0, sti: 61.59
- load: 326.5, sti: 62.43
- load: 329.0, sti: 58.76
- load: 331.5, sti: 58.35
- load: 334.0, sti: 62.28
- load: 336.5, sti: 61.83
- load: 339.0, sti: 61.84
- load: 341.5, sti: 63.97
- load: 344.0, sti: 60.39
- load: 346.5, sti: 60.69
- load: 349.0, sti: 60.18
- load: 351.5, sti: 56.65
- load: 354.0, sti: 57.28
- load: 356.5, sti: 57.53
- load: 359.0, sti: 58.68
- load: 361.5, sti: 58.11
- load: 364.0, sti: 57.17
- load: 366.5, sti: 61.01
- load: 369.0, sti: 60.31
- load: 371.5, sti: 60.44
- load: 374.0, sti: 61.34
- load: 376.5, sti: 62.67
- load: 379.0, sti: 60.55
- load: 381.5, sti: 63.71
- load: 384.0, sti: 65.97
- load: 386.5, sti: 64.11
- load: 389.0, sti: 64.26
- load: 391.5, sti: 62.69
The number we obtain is 1.20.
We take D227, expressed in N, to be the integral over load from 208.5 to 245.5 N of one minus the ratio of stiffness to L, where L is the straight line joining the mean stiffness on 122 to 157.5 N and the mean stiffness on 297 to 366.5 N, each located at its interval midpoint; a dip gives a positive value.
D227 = -3.44 N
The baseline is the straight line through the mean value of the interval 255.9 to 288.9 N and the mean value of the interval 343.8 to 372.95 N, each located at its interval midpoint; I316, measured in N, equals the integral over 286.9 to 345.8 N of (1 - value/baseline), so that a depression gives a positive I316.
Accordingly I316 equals 7.5 N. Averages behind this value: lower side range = 52.3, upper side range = 59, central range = 48.9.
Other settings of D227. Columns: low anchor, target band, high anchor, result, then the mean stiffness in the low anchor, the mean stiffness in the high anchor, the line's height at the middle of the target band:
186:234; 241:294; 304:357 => 4.6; 54.6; 57.3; 55.9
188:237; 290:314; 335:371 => 9.2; 54.6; 59.7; 57.8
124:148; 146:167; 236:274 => 3.9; 49.3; 56.5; 50.6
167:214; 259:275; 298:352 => -0.9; 54.5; 54.2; 54.3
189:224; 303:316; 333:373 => 2.5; 53.6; 59.9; 58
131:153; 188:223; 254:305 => -4.6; 49.2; 45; 47.3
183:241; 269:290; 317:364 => 3.5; 55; 59.8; 57.5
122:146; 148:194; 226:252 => 2.2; 49.5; 56.4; 51.9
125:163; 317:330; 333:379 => -0.4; 46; 60.1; 58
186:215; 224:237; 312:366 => -0.6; 53.2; 59.3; 54.5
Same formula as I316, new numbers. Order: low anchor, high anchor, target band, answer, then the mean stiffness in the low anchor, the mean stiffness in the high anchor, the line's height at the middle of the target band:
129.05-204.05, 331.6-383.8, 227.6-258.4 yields -1.4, 49.7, 60.4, 54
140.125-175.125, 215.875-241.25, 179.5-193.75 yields -2.3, 44.9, 56.6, 49.6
